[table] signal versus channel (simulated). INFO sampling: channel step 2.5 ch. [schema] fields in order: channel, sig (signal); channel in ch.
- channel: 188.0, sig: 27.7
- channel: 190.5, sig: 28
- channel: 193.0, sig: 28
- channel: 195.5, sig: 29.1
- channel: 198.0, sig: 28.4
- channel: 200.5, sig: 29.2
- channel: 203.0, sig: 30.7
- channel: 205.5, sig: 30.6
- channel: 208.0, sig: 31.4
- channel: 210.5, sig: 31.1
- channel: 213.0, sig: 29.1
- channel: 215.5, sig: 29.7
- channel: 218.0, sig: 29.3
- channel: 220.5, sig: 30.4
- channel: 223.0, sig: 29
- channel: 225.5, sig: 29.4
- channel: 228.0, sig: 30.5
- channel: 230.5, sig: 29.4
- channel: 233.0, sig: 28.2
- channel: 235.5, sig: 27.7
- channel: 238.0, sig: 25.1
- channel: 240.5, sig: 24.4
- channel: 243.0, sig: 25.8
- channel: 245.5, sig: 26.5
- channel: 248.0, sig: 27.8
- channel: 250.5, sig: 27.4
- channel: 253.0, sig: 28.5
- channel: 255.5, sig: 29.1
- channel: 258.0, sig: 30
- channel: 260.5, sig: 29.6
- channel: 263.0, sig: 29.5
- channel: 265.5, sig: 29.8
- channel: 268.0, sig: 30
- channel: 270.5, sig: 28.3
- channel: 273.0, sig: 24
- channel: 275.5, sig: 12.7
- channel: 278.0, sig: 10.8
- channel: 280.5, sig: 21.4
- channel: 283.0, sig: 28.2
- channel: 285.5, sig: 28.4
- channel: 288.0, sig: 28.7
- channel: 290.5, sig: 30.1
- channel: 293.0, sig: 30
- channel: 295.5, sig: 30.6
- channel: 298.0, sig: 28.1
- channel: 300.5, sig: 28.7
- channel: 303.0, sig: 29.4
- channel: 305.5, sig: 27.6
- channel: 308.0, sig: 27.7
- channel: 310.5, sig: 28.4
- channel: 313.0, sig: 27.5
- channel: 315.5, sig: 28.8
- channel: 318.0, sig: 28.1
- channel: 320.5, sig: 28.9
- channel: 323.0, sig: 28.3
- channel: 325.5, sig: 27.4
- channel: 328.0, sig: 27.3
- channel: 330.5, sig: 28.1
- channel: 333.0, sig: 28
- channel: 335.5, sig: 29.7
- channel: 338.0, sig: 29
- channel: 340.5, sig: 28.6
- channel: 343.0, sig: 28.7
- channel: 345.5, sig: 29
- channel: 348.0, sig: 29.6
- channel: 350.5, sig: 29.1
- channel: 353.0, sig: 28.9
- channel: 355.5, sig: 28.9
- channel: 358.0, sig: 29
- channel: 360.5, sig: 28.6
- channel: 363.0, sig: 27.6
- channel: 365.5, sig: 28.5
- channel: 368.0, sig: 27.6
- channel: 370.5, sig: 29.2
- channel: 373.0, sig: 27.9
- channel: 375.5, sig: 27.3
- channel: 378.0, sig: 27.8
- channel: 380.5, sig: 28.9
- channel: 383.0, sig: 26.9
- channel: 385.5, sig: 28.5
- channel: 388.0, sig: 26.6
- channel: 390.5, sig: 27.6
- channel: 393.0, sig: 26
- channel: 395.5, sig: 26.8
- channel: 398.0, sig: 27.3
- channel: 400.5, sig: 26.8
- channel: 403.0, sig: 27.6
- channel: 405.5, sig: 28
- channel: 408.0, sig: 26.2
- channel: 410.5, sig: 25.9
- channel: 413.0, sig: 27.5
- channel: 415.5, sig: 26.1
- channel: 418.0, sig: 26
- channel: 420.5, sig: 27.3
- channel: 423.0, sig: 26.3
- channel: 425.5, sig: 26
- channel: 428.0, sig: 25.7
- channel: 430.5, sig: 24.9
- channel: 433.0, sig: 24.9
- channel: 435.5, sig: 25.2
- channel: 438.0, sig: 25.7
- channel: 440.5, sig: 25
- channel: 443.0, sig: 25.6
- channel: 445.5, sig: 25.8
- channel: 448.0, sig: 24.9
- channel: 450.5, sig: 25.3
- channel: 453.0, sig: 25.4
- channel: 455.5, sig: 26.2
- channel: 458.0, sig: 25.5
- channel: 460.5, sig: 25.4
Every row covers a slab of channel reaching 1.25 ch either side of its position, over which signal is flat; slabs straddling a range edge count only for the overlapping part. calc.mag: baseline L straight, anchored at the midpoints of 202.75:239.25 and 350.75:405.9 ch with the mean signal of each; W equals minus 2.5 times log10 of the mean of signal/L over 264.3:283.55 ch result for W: 0.25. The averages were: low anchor 29.4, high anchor 27.9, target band 22.9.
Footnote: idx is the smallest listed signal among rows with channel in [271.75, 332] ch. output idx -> 10.8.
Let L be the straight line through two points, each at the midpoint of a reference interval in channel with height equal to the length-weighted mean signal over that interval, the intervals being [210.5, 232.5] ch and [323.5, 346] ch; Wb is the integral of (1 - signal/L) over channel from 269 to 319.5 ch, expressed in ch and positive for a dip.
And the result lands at 4.2 ch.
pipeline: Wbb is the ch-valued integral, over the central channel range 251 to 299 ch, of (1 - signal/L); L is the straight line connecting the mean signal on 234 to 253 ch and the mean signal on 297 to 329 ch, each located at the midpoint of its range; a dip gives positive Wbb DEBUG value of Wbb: 1.0 ch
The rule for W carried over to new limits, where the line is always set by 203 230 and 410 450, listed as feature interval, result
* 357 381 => -0.05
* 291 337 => -0.02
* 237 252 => 0.13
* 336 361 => -0.06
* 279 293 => 0.05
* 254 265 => -0.01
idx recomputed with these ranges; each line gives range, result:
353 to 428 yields 25.7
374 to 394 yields 26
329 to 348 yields 28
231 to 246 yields 24.4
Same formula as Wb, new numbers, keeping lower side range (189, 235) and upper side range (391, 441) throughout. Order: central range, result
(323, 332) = 0.0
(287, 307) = -0.7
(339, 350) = -0.6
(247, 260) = 0.1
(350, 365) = -0.8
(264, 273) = 0.0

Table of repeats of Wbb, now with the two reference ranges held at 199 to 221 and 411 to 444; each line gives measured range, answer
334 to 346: -0.61 ch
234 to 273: 1.91 ch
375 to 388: -0.50 ch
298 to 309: -0.01 ch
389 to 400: -0.16 ch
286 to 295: -0.32 ch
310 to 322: -0.12 ch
